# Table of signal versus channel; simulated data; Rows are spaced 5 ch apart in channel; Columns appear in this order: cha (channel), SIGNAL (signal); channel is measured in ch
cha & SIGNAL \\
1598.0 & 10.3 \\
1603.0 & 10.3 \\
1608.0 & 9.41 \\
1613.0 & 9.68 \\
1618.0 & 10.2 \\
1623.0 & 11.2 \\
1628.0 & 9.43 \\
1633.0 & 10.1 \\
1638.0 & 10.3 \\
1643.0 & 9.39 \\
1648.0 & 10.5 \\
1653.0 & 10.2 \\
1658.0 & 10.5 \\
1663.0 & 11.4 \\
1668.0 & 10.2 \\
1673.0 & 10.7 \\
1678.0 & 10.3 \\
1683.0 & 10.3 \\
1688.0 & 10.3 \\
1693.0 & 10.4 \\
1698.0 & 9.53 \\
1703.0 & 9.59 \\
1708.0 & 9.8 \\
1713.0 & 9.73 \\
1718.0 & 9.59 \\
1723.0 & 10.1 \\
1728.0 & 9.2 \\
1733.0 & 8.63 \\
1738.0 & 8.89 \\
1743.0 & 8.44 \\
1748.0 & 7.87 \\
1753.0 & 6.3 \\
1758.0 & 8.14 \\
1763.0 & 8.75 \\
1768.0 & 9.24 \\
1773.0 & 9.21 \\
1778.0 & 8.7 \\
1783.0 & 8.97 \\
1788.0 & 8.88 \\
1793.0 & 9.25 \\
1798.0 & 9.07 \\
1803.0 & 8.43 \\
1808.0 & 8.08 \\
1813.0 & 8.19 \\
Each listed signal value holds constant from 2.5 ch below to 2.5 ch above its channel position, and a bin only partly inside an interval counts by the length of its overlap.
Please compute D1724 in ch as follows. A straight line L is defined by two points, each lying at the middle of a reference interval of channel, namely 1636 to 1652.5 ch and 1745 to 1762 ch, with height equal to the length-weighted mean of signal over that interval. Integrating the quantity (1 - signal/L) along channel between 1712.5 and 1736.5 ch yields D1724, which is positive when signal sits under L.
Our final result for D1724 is -3.4 ch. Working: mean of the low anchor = 10.1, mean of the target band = 9.4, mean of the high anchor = 7.58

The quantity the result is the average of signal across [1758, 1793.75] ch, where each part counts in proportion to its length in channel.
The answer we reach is 8.93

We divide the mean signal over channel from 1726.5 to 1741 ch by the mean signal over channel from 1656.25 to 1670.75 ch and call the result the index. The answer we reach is 0.83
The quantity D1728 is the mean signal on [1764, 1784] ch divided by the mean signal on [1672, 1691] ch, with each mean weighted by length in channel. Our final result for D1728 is 0.9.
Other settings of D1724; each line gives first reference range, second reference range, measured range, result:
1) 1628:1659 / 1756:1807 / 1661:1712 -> -2.73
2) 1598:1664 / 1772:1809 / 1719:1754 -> 2.52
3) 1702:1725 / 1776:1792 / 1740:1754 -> 2.45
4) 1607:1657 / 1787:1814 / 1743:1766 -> 2.99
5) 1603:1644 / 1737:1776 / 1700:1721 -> -1.81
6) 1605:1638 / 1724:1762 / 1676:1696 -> -2.61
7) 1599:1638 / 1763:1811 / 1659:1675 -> -1.68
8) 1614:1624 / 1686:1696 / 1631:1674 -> 0.16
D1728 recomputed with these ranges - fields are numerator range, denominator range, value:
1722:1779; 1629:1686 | 0.83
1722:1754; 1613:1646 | 0.85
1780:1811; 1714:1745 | 0.96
